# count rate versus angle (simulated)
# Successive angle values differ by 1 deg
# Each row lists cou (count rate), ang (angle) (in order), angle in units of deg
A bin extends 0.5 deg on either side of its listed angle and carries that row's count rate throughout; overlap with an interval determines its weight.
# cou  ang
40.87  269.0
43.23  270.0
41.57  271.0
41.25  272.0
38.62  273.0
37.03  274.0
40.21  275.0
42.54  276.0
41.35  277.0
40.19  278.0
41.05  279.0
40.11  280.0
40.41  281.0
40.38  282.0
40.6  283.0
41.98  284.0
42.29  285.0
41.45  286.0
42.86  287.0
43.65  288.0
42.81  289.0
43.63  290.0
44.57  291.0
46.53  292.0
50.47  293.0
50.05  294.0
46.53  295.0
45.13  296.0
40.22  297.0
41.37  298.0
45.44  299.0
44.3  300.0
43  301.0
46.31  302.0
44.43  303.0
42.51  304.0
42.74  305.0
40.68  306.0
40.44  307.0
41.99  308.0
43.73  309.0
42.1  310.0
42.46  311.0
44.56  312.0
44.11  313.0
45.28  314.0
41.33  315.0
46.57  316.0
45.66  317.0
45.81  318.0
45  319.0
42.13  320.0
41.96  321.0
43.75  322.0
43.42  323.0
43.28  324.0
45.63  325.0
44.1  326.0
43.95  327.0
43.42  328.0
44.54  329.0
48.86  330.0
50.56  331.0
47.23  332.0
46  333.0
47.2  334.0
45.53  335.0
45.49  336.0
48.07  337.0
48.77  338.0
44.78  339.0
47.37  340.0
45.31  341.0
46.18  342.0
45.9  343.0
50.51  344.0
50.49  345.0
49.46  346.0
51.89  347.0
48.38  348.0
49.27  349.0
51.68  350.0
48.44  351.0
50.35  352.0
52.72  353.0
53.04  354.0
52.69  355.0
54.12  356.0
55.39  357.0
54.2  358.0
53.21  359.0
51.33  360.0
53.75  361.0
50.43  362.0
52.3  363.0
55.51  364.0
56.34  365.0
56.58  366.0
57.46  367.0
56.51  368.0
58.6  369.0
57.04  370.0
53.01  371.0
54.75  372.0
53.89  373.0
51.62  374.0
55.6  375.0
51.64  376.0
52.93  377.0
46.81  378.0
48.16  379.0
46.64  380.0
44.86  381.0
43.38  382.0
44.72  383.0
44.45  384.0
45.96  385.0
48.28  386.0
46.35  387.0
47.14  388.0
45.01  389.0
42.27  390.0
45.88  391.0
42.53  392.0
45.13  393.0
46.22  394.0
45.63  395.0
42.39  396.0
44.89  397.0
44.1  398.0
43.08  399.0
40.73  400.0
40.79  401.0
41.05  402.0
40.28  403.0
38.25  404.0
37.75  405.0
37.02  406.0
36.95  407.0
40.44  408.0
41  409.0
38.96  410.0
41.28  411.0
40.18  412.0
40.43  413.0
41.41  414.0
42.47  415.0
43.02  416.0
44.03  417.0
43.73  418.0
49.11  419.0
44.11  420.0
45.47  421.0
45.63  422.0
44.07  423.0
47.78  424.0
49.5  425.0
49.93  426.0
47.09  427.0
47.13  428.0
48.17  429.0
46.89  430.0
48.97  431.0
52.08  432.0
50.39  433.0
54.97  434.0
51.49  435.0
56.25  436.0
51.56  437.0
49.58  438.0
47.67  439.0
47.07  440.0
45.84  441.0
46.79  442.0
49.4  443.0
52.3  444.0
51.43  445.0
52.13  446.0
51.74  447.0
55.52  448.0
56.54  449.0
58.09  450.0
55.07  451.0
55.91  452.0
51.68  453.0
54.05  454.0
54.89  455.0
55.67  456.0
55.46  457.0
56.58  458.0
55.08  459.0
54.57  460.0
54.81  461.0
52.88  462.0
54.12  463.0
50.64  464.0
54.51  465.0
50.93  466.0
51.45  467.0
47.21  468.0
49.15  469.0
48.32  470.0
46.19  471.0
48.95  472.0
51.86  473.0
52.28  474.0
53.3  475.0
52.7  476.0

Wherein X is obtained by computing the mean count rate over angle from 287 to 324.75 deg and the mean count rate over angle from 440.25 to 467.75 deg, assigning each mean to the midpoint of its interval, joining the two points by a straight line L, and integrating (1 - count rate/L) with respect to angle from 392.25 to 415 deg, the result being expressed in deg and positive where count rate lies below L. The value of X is 4.0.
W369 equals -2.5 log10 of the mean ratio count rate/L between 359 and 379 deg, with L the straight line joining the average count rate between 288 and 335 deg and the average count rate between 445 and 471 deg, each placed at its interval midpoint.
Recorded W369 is -0.13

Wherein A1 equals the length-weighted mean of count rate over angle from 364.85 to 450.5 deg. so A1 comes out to 47.3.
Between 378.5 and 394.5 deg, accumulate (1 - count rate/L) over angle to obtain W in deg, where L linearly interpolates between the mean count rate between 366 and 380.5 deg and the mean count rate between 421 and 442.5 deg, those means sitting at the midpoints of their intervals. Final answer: 2.1 deg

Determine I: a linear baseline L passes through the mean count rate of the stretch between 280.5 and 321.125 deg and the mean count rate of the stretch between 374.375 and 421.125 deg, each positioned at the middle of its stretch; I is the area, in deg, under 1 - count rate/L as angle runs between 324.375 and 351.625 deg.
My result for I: -2.3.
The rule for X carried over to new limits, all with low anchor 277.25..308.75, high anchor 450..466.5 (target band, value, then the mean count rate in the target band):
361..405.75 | 1.1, 47.9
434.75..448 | 0.7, 50.4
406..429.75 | 3.6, 43.9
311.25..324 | 0.2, 44.1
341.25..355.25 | -0.9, 49.9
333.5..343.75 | -0.1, 46.6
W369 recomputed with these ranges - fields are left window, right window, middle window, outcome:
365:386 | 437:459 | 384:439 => 0.158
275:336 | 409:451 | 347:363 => -0.144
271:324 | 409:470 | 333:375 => -0.129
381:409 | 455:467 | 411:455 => 0.010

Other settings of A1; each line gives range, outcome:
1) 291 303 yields 45.3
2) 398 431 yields 43.2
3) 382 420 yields 42.8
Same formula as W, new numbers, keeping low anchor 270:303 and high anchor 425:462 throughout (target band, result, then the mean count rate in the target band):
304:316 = 0.4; 42.8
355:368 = -1.9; 54.2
